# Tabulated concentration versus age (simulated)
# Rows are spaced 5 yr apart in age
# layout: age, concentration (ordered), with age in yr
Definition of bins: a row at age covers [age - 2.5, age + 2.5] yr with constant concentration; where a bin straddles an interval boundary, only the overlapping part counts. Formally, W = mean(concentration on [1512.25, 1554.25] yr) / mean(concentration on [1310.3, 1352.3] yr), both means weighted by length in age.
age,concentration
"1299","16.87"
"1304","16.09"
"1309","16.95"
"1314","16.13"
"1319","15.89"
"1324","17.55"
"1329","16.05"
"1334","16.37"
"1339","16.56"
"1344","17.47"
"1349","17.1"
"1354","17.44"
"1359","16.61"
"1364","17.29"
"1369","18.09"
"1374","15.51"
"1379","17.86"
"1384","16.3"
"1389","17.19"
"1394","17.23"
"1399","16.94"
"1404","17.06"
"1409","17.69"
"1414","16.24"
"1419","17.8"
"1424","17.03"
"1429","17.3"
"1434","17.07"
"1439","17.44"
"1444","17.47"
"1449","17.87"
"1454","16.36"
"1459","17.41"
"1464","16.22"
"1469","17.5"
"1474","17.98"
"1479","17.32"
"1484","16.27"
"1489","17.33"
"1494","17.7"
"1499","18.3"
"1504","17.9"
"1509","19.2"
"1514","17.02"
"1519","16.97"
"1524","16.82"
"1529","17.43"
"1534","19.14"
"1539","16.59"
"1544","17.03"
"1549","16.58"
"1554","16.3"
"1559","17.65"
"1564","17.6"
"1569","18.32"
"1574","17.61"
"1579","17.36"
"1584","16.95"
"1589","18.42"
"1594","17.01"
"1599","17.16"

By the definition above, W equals 1.0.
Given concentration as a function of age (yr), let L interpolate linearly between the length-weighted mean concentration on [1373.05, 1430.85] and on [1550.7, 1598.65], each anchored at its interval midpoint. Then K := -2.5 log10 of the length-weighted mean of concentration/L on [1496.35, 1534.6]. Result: -0.029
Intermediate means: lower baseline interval 17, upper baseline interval 17.4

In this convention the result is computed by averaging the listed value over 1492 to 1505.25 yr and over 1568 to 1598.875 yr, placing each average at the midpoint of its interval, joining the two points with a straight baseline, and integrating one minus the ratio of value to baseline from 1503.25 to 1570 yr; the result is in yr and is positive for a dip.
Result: 1.3 yr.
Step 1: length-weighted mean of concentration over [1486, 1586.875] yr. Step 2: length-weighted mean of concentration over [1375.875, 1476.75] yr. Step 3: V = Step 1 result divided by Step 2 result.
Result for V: 1.02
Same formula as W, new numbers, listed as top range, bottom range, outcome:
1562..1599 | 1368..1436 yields 1.03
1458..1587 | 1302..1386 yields 1.04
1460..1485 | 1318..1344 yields 1.03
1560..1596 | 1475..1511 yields 1.00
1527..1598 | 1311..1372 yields 1.03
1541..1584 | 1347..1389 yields 1.01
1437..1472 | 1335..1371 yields 1.00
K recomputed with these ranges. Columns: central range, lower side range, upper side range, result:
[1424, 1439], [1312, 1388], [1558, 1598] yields -0.01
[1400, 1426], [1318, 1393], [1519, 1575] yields -0.01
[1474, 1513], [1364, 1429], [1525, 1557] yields -0.04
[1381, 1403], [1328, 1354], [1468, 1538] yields 0.01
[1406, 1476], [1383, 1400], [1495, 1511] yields 0.02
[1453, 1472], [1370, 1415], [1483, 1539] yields 0.03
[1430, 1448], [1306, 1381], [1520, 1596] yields -0.02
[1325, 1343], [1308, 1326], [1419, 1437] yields 0.01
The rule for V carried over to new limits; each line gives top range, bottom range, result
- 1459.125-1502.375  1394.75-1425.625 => 1.01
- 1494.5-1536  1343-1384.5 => 1.04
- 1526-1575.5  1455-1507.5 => 1.00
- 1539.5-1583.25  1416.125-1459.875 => 1.00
